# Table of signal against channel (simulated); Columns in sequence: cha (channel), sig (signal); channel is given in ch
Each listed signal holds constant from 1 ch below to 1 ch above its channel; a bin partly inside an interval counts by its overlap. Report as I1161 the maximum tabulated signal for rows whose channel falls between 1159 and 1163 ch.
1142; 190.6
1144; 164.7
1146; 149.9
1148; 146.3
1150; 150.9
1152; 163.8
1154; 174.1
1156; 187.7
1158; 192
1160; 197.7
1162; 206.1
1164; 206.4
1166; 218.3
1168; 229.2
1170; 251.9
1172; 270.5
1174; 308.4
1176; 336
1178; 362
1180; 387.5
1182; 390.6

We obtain 206.1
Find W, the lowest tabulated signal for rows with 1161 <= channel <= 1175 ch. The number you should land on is 206.1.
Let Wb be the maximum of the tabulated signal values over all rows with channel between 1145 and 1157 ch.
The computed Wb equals 187.7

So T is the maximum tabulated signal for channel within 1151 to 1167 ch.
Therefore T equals 218.3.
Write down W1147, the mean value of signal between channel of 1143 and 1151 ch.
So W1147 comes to 153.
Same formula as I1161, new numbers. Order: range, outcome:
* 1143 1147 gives 164.7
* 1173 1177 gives 336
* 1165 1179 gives 362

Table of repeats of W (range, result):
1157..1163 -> 192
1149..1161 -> 150.9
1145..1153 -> 146.3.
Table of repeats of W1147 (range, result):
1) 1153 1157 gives 181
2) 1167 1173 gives 251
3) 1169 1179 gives 306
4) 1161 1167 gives 210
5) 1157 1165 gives 201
